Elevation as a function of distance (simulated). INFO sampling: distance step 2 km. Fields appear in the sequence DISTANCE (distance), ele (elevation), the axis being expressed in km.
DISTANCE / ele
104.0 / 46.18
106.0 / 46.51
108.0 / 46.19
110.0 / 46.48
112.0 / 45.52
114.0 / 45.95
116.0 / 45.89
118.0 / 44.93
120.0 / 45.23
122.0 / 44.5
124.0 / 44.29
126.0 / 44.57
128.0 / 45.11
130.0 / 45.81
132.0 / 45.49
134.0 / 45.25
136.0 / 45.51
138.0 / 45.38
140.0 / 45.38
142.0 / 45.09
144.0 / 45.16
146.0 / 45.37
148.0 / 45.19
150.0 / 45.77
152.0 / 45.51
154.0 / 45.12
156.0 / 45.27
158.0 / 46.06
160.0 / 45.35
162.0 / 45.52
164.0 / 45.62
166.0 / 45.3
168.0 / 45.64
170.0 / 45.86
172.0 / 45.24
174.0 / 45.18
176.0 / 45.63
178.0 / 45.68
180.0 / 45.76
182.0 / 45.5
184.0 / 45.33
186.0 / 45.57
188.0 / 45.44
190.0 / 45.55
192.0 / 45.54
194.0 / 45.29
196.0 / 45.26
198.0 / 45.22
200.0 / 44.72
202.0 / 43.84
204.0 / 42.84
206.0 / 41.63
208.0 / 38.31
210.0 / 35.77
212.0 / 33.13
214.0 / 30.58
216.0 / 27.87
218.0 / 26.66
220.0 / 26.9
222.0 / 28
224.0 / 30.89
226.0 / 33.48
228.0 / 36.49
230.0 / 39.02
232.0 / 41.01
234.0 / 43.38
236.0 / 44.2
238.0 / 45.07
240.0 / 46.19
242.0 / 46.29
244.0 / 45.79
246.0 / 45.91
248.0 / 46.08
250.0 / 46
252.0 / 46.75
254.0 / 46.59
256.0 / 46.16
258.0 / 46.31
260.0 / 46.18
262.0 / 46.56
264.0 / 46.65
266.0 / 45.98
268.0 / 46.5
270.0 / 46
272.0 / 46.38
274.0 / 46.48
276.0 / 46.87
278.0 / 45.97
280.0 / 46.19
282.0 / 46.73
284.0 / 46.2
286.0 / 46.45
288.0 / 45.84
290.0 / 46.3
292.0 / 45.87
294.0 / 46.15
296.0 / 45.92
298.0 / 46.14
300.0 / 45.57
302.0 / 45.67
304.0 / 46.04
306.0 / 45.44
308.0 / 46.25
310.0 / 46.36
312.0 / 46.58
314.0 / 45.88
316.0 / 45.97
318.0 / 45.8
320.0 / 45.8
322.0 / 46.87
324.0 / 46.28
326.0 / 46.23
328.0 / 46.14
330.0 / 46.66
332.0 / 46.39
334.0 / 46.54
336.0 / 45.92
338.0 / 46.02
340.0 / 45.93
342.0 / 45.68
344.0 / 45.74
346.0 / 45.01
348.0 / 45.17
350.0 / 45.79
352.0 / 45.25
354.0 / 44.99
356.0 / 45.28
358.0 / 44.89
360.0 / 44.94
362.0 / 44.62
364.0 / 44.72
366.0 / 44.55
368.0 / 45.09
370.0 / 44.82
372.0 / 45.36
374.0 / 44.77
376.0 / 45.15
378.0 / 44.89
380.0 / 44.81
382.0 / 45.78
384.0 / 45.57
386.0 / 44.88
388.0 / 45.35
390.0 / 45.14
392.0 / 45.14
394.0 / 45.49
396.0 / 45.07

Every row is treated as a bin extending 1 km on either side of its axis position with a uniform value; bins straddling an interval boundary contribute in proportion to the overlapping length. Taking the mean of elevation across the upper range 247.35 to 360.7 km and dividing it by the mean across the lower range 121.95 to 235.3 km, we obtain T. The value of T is 1.09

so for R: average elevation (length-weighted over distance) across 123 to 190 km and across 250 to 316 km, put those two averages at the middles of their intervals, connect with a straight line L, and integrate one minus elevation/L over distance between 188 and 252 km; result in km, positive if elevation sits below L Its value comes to 8.0 km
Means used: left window 45.4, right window 46.2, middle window 40.1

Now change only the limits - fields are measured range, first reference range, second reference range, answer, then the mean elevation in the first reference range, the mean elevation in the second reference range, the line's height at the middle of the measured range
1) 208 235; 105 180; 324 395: 7.1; 45.5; 45.4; 45.4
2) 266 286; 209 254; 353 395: -2.8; 38.6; 45.1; 40.6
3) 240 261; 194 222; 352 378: -3.7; 37.1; 44.9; 39.2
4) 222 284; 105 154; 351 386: 1.4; 45.4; 45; 45.2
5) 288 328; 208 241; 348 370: -4.5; 35.6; 45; 41.5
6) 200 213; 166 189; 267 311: 1.7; 45.5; 46.2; 45.7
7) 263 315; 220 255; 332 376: -3.7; 41.4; 45.3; 43.1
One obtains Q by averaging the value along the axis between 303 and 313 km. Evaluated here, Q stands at 46.1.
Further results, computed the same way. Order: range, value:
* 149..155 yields 45.5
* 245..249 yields 46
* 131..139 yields 45.4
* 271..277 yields 46.6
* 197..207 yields 43.6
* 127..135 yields 45.4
